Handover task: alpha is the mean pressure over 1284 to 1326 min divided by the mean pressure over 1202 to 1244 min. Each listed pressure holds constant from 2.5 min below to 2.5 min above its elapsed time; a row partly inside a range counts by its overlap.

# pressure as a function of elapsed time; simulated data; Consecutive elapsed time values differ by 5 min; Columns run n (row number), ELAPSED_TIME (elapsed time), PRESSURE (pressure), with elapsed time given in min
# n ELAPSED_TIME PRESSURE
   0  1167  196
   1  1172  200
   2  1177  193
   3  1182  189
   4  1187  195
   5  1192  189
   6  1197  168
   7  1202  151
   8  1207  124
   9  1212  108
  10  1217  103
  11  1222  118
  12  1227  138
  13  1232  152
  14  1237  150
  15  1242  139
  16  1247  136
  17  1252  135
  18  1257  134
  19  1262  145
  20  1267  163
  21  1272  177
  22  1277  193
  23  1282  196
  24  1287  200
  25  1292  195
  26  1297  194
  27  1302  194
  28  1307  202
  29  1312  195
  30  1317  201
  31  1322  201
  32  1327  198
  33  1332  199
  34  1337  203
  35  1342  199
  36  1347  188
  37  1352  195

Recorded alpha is 1.52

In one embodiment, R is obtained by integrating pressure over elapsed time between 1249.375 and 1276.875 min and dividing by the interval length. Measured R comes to 154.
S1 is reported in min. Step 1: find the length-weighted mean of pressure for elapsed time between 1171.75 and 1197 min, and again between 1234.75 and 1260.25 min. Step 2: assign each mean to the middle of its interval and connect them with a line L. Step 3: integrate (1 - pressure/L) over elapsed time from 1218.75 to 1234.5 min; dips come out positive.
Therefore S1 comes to 2.13 min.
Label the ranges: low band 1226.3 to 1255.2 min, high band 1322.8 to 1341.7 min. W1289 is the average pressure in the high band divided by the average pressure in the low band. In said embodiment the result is 1.4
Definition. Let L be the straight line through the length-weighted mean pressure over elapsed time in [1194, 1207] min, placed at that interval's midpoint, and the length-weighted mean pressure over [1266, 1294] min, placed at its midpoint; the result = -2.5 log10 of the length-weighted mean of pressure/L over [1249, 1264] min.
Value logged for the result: 0.280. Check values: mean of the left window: 154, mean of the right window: 188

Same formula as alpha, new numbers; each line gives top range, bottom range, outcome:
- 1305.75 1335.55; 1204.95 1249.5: 1.54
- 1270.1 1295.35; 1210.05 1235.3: 1.54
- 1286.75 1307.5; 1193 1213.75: 1.38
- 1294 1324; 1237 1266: 1.41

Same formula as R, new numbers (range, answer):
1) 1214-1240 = 132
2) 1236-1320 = 174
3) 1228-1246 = 145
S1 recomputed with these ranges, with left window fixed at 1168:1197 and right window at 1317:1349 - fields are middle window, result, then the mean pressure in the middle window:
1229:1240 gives 2.49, 150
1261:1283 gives 2.26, 175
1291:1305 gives 0.15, 195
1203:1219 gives 6.39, 116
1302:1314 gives -0.03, 198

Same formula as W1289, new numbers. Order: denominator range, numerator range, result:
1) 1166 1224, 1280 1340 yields 1.23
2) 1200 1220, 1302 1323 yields 1.65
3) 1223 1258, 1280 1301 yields 1.40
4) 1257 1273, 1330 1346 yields 1.28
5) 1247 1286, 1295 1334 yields 1.22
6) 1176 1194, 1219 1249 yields 0.72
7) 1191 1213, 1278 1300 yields 1.32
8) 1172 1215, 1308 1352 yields 1.19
